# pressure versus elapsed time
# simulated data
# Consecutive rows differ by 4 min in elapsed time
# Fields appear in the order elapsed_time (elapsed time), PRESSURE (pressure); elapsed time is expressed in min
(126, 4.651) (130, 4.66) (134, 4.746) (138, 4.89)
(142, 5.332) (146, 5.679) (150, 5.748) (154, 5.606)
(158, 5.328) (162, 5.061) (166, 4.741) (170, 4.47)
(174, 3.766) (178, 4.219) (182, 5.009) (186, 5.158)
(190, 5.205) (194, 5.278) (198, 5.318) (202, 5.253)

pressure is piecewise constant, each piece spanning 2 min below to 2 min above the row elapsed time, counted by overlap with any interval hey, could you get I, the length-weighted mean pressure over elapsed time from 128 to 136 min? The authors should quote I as 4.7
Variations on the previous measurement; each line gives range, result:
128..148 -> 5.06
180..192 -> 5.12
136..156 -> 5.45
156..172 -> 4.9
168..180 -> 4.15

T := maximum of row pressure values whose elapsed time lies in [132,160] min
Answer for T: 5.748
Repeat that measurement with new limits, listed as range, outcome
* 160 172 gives 5.061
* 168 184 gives 5.009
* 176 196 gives 5.278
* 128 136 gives 4.746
